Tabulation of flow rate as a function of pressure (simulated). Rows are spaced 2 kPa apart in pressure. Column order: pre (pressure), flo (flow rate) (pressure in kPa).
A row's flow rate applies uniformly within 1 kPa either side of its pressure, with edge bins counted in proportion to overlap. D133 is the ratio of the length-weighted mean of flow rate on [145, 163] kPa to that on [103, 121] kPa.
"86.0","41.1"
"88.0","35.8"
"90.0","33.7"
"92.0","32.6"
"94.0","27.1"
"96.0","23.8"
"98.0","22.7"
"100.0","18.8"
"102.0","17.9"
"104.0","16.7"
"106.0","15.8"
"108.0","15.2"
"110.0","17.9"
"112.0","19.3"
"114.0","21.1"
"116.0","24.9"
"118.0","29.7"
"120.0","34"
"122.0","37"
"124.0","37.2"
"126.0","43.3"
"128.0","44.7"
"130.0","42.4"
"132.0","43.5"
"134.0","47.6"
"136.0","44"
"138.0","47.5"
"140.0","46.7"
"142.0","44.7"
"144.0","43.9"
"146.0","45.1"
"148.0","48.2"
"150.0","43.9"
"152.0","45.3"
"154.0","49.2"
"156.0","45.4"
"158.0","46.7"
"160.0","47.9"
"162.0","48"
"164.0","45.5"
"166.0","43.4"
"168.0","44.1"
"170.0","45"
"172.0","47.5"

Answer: 2.16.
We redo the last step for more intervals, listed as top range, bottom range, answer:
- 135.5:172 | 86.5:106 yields 1.81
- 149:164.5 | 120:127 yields 1.21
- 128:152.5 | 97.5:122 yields 2.08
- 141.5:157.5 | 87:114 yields 2.01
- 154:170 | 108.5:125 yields 1.69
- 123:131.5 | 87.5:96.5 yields 1.37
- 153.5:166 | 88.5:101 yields 1.74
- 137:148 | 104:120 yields 2.17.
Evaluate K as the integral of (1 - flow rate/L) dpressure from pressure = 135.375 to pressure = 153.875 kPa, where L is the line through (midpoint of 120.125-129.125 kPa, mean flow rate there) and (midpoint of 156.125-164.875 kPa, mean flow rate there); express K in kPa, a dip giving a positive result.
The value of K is -0.80 kPa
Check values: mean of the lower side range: 39.9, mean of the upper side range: 46.9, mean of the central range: 45.7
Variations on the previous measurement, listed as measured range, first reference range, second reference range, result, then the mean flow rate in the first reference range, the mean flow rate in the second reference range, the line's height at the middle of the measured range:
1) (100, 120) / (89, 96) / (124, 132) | 8.8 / 30.1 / 42.7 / 36.3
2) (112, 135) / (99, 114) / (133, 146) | -2.6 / 17.6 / 45.7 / 32.1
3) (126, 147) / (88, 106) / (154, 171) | -4.3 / 24.3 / 46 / 37.4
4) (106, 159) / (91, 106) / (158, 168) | -4.4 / 22.3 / 46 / 34.8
